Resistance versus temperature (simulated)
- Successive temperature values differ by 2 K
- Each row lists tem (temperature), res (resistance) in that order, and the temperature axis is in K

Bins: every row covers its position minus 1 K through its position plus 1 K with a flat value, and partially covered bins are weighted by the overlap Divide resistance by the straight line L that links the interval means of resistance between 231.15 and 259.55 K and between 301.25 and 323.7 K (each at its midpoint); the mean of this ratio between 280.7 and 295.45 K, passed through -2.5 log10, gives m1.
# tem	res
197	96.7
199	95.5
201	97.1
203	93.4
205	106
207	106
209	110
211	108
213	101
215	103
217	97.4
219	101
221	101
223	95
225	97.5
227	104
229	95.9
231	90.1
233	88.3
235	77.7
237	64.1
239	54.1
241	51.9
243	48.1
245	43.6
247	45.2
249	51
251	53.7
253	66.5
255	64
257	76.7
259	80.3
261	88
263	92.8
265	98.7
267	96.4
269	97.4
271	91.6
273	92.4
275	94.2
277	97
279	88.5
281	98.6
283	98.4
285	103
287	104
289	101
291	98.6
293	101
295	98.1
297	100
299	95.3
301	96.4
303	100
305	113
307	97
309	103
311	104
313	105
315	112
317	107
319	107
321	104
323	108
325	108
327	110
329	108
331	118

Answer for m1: -0.13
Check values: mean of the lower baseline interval 62.4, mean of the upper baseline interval 105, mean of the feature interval 101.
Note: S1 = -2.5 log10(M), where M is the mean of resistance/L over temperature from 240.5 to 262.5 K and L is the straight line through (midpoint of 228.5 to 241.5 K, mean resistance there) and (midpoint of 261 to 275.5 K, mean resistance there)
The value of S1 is 0.35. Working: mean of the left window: 74.6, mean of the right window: 94.3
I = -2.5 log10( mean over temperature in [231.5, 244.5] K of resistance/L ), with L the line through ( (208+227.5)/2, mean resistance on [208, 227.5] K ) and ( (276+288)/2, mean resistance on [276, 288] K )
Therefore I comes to 0.49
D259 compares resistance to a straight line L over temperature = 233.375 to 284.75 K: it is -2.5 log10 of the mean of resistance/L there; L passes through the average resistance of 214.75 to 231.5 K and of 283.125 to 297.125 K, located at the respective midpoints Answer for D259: 0.28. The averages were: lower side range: 98.4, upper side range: 101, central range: 77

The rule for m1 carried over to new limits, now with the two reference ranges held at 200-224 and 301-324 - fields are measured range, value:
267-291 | 0.075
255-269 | 0.179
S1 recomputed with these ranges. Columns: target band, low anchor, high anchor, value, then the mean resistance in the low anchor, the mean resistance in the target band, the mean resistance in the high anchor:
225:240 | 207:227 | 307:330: 0.23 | 102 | 83.1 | 106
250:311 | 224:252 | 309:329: -0.05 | 68.9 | 93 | 107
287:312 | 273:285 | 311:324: 0.01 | 95.7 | 101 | 107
